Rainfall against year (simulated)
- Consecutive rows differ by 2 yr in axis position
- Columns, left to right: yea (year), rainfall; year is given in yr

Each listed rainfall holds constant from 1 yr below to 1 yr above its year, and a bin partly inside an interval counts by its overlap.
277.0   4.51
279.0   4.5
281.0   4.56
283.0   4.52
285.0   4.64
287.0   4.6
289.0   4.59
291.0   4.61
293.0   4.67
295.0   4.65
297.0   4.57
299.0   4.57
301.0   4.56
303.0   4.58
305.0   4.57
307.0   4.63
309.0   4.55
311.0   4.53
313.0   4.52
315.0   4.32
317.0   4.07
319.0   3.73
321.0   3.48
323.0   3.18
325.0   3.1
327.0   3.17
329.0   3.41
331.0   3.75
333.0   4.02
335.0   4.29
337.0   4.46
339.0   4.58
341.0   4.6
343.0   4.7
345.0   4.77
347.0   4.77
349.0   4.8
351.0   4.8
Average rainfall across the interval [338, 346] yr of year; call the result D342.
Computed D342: 4.66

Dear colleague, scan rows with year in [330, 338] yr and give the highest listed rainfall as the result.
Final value 4.46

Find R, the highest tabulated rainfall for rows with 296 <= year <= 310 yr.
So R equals 4.63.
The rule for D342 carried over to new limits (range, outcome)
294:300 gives 4.6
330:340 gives 4.22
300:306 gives 4.57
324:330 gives 3.23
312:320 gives 4.16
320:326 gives 3.25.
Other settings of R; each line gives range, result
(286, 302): 4.67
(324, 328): 3.17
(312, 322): 4.52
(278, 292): 4.64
